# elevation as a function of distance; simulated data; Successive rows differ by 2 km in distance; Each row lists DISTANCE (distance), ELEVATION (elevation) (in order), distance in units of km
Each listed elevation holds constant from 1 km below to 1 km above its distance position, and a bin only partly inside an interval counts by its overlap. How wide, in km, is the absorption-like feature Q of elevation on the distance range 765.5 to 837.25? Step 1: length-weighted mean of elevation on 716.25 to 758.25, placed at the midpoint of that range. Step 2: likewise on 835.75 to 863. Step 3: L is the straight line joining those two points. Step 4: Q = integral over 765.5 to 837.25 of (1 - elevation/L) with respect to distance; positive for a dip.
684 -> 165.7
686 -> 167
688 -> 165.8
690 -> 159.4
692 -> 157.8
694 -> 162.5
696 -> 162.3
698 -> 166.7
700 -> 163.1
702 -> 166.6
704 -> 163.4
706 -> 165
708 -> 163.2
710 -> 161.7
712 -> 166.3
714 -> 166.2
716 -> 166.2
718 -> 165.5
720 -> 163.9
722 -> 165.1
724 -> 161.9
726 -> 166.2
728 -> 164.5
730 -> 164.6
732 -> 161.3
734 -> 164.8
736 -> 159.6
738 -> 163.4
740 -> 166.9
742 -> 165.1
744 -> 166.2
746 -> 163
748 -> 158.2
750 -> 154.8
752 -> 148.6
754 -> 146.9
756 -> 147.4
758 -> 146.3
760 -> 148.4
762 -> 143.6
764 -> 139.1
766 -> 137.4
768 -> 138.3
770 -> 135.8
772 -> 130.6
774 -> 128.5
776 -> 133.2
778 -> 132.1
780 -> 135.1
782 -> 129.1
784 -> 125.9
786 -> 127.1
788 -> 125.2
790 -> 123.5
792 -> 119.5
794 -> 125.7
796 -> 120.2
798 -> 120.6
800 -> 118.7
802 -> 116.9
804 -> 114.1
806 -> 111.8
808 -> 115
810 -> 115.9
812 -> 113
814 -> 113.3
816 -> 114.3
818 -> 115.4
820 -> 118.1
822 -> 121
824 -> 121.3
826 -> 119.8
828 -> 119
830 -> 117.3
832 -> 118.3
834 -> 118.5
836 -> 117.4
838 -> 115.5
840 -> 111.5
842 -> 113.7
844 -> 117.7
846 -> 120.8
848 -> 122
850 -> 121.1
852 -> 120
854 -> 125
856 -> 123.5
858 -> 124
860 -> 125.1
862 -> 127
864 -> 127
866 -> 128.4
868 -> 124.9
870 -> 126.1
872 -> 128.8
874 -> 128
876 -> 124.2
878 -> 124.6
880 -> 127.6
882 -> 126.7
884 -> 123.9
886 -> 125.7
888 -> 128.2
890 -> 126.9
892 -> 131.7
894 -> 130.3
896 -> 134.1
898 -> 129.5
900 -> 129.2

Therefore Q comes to 8.0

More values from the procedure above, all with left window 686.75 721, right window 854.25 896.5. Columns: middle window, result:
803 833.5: 5.0 km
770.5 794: 3.0 km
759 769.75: 0.7 km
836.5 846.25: 1.4 km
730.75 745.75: -0.7 km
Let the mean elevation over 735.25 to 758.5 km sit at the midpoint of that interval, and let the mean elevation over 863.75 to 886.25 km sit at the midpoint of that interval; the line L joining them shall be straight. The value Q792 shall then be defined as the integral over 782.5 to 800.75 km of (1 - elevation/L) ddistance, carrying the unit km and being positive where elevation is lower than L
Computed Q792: 2.9 km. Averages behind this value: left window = 157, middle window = 123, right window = 126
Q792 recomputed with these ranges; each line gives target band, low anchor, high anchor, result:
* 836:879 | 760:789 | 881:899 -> 2.4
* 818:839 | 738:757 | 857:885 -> 2.8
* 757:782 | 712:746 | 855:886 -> 2.7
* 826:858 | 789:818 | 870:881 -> 0.9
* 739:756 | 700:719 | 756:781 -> -1.2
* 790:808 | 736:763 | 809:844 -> 1.7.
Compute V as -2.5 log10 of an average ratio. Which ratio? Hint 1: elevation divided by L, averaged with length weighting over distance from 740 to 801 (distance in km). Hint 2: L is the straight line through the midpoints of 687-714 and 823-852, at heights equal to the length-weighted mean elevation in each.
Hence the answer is 0.02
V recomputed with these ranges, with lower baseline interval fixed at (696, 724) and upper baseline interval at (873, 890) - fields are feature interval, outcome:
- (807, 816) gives 0.23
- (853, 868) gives 0.04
